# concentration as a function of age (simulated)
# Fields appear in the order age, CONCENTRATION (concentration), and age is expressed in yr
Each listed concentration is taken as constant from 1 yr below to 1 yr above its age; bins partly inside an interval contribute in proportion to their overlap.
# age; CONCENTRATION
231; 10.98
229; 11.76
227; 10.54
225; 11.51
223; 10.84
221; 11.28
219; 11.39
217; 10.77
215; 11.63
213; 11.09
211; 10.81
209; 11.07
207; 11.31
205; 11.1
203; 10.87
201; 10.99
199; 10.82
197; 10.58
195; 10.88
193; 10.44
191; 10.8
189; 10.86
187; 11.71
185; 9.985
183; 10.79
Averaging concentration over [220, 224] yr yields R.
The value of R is 11.1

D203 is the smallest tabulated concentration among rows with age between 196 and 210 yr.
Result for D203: 10.58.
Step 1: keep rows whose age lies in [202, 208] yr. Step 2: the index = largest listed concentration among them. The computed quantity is 11.31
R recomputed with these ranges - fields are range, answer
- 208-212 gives 10.9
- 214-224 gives 11.2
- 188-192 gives 10.8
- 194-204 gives 10.8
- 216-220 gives 11.1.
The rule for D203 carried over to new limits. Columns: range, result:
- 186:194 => 10.44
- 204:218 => 10.77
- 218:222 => 11.28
